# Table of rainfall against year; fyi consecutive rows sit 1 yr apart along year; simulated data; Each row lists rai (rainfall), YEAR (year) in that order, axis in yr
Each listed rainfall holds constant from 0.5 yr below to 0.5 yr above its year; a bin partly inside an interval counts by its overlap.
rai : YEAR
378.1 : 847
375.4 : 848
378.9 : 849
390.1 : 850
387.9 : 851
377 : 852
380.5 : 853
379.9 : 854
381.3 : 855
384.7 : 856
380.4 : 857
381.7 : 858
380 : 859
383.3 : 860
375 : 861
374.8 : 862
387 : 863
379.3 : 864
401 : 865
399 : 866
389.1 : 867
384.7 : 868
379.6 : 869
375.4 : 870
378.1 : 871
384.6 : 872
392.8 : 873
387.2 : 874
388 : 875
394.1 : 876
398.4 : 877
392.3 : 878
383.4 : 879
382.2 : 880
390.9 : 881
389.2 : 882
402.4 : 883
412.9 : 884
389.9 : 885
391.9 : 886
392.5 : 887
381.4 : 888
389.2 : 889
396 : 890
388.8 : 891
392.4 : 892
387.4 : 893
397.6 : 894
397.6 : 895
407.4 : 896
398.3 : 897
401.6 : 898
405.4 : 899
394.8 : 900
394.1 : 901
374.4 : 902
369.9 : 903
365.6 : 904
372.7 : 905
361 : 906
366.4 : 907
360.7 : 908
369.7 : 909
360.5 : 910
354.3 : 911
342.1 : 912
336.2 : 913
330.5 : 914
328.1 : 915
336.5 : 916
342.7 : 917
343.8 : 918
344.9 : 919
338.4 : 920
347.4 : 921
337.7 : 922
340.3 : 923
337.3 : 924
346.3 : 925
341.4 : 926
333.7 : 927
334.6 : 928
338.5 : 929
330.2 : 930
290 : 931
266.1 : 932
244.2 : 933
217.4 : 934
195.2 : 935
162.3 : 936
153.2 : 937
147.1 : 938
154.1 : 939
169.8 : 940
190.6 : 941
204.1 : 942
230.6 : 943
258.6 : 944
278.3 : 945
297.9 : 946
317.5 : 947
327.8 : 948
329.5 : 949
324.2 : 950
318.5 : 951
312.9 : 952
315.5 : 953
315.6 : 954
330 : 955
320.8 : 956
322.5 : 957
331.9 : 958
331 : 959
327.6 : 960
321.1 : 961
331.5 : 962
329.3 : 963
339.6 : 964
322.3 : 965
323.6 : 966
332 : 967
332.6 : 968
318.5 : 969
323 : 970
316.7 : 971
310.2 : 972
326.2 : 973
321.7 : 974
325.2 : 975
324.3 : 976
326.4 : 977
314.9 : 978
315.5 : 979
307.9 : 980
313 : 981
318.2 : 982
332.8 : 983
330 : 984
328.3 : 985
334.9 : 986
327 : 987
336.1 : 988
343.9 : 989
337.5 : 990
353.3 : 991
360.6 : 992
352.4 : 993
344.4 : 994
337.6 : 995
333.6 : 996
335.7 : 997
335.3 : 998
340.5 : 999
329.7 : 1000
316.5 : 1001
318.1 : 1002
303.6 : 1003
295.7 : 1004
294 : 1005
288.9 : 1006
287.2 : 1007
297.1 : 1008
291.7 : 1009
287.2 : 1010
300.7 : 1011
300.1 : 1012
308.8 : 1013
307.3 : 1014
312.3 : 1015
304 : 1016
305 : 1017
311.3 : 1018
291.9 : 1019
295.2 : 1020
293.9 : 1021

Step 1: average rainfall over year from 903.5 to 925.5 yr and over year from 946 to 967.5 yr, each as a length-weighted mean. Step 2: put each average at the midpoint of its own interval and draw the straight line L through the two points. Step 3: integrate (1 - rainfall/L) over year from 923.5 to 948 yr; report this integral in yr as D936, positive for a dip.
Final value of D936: 5.8 yr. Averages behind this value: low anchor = 348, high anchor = 324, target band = 257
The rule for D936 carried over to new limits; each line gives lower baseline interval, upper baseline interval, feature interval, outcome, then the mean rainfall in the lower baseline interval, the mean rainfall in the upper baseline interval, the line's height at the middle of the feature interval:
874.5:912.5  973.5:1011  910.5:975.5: 9.39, 385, 322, 354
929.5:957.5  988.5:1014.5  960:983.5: -2.72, 262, 319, 290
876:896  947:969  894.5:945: 6.74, 393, 325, 361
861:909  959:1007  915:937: 3.48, 387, 326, 362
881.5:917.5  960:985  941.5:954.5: 1.77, 377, 323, 341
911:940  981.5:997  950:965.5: -0.42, 294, 338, 316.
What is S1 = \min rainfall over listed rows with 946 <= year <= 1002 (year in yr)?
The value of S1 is 297.9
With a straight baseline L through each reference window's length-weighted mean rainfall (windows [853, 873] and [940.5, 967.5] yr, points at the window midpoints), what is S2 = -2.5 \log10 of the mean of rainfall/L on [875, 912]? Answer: -0.08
